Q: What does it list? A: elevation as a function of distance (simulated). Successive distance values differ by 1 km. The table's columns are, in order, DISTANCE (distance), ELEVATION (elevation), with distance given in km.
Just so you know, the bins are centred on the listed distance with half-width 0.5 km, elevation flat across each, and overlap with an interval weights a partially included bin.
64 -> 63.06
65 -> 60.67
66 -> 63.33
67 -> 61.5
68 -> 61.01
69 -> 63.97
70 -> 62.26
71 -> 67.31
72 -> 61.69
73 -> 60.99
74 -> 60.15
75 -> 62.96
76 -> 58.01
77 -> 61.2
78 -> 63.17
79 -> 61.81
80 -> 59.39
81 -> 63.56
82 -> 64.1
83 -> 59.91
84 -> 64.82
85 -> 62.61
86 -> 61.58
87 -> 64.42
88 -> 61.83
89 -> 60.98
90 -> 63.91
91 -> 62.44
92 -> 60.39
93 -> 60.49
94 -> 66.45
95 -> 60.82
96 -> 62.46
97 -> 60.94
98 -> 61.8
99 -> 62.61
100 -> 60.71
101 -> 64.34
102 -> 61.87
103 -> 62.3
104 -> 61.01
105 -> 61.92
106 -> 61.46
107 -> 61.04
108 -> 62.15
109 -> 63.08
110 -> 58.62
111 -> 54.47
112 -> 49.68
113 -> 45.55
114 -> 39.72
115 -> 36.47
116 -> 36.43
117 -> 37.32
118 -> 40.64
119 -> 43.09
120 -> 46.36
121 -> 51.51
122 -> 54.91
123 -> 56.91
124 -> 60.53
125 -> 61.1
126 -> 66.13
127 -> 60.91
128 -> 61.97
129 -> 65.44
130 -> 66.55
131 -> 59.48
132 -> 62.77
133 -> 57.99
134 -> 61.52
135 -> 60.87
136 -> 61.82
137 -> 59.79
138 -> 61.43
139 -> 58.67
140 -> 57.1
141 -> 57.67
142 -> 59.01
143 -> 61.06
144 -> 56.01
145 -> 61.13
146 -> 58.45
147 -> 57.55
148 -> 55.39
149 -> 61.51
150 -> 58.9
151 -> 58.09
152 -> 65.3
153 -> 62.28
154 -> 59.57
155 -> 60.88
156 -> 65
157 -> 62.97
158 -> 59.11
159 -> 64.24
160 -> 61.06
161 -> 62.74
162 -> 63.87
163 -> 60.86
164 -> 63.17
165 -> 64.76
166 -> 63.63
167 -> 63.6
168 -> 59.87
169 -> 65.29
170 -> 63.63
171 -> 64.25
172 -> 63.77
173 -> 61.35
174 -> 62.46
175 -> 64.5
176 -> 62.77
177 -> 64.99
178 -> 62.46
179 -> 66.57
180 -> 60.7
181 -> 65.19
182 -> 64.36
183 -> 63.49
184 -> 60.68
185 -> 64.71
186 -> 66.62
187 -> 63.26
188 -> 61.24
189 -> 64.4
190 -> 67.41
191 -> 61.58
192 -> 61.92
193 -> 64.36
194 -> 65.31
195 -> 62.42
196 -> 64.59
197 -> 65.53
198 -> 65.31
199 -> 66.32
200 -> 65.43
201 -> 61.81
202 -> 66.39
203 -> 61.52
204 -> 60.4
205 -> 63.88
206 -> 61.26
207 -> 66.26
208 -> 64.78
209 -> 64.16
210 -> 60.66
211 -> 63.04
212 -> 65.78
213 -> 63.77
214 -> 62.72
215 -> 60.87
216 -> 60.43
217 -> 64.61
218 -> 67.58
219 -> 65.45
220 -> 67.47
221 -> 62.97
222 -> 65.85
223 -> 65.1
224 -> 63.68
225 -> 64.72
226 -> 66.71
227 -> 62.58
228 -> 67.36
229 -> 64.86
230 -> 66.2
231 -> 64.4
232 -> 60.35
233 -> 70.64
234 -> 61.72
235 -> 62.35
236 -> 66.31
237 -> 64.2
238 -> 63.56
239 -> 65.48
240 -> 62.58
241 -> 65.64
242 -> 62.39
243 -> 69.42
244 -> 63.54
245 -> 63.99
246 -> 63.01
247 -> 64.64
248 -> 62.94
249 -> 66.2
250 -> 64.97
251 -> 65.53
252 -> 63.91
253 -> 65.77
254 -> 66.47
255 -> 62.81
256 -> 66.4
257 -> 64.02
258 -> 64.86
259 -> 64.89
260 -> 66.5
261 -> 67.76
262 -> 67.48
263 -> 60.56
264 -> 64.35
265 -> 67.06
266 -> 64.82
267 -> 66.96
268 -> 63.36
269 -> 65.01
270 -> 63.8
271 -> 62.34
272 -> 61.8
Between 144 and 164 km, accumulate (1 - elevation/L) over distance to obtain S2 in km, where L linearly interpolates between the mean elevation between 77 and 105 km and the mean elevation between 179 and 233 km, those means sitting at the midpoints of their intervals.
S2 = 0.7 km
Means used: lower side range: 62.2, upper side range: 64.1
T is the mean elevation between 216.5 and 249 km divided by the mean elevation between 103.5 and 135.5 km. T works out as 1.2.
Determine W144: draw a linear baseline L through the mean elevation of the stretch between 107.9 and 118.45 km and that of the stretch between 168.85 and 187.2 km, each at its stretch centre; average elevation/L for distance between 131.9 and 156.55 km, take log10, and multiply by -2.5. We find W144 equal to -0.093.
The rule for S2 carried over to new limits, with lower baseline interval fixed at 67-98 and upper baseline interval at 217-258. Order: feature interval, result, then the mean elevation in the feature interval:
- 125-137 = 0.2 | 62.2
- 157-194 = 0.3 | 63.3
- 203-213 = 0.2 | 63.3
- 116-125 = 2.0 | 48.9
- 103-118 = 2.5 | 52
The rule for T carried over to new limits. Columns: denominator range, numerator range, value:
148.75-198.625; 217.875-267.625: 1.03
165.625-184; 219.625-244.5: 1.02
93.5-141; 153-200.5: 1.11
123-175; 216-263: 1.06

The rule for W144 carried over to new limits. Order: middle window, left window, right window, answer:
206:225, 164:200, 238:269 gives 0.00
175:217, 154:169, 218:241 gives 0.00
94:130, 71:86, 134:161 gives 0.09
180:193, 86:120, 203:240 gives -0.03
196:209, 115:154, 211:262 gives -0.03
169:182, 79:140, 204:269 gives -0.04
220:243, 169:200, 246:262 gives 0.00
